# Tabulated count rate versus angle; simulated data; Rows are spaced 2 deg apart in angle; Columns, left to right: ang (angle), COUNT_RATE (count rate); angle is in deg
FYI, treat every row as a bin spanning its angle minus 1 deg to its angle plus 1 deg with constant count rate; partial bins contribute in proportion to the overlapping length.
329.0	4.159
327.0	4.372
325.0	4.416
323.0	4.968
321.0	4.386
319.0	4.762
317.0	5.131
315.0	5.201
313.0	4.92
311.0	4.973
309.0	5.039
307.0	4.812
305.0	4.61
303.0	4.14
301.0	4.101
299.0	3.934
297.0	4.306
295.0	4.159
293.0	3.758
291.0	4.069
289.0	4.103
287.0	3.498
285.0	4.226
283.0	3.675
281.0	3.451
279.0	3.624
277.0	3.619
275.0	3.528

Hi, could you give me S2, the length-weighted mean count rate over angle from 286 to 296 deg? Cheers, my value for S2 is 3.92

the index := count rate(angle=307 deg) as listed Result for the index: 4.812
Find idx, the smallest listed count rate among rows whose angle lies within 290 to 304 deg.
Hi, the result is 3.758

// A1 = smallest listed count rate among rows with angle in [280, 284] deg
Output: 3.451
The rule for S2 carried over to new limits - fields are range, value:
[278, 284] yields 3.58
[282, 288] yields 3.8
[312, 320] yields 5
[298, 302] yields 4.02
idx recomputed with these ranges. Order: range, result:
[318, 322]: 4.386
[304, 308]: 4.61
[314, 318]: 5.131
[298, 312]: 3.934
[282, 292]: 3.498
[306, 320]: 4.762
